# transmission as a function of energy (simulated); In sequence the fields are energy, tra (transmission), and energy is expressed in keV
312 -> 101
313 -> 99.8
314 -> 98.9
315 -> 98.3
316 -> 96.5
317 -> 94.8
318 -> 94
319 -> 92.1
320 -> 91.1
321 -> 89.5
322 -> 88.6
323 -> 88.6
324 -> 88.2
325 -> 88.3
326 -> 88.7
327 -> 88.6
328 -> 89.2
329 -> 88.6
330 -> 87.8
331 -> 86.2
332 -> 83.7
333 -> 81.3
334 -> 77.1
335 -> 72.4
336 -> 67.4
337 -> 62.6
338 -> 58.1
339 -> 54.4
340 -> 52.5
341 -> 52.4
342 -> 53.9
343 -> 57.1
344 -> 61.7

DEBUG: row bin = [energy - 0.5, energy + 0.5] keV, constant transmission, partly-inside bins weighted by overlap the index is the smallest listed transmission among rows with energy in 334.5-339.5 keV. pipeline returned 54.4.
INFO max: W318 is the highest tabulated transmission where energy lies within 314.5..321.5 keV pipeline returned 98.3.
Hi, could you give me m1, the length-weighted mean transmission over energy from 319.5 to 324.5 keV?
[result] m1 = 89.2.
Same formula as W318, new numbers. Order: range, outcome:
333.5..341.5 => 77.1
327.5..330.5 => 89.2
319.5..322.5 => 91.1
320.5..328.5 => 89.5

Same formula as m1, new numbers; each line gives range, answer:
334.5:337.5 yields 67.5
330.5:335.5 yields 80.1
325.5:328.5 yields 88.8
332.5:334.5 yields 79.2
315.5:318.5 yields 95.1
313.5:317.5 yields 97.1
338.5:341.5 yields 53.1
